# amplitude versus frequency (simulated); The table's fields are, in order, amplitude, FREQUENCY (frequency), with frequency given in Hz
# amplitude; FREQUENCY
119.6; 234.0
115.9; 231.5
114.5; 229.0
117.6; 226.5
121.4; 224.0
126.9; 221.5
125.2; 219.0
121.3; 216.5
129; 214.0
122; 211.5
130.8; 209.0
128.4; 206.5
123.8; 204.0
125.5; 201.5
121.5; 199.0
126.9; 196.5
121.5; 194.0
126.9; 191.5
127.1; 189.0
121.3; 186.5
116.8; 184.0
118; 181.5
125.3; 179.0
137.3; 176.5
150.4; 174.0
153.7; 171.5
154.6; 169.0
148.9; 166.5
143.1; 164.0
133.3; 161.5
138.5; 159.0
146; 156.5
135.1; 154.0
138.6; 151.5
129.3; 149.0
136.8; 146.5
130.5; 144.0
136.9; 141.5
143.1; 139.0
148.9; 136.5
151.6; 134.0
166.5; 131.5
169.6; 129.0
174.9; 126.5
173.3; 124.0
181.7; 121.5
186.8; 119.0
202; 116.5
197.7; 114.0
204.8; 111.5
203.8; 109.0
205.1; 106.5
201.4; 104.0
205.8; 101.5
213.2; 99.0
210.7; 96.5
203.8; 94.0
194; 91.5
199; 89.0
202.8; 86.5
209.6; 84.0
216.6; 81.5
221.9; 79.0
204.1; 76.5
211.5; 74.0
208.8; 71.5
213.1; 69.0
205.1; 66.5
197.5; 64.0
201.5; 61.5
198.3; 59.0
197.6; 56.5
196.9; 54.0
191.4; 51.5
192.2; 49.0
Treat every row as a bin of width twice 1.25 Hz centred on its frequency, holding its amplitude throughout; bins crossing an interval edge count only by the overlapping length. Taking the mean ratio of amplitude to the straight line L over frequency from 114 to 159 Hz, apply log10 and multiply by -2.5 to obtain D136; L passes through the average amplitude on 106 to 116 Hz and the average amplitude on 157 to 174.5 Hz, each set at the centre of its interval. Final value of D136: 0.13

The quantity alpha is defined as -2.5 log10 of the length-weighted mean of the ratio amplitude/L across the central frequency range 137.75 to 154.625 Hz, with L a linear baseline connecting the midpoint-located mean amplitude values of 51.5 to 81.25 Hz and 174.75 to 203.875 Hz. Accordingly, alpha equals 0.129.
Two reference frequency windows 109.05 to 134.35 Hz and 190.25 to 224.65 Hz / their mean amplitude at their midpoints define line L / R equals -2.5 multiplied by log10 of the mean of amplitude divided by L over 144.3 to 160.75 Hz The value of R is 0.18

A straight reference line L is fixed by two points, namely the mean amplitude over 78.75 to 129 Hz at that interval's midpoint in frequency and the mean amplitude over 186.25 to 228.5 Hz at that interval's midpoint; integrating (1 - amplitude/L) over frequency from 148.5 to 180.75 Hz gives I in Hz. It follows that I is 2.9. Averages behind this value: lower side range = 199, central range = 141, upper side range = 124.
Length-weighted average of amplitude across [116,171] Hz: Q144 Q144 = 153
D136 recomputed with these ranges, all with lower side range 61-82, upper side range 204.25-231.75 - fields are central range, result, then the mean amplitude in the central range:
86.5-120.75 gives -0.066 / 202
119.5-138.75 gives 0.058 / 166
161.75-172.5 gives 0.033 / 148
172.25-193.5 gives 0.125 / 128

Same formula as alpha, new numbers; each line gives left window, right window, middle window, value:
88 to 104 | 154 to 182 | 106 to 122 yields -0.052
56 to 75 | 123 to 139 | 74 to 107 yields -0.103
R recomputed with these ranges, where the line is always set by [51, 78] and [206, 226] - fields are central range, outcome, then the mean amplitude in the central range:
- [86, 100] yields -0.09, 204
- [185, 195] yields 0.12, 124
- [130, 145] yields 0.13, 147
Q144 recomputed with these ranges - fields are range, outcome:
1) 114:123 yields 191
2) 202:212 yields 127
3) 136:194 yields 136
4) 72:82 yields 213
